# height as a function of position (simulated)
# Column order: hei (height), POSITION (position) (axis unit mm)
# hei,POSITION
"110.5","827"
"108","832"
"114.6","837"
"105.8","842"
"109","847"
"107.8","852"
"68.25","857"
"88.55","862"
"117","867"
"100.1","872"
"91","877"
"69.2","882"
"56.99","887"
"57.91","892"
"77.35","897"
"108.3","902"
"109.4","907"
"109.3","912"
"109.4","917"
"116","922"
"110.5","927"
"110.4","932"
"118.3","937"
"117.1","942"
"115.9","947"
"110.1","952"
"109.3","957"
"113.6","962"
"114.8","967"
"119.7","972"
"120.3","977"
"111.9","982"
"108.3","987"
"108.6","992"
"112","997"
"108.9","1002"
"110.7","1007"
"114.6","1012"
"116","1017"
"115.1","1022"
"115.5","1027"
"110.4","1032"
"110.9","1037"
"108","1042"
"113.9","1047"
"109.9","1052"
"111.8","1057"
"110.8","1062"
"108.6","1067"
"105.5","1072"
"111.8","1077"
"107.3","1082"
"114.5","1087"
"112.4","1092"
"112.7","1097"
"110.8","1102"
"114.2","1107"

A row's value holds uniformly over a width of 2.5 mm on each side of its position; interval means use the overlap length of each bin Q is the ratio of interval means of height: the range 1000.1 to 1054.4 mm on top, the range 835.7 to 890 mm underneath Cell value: 1.2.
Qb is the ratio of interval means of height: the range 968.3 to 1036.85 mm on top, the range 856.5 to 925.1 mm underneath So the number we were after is 1.23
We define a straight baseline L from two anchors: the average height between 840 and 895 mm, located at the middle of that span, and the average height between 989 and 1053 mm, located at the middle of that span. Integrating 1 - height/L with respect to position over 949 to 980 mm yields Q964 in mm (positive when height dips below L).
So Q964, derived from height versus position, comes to -3.4 mm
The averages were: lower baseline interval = 88.1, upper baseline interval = 112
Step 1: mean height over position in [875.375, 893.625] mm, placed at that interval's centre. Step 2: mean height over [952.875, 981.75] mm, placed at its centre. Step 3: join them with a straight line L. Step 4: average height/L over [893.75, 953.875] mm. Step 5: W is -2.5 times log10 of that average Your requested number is -0.20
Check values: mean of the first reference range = 68.2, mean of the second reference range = 115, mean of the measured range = 109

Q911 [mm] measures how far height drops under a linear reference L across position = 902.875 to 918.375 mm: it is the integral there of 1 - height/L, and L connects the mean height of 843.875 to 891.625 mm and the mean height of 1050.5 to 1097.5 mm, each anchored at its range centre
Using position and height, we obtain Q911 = -2.69 mm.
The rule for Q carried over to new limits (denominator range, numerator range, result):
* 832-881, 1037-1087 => 1.10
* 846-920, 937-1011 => 1.23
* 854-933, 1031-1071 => 1.18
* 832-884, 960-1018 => 1.16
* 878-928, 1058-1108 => 1.21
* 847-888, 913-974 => 1.27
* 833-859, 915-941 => 1.11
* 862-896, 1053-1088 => 1.33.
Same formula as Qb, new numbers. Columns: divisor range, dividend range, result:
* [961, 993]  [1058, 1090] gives 0.96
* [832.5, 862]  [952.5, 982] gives 1.14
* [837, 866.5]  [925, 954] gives 1.15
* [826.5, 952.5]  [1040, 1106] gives 1.10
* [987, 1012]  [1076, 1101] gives 1.01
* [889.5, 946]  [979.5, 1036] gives 1.07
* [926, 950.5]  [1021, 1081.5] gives 0.97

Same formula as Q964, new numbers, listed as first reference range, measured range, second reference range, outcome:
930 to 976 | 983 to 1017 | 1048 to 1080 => 0.5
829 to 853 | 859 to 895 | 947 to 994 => 9.0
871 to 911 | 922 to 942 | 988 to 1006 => -4.2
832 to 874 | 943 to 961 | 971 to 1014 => -0.5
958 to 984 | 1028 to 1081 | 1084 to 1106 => 1.6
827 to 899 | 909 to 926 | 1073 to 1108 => -2.6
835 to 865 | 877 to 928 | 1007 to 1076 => 5.4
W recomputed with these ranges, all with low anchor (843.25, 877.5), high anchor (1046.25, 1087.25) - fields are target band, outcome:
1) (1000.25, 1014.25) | -0.048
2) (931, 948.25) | -0.131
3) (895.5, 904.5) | 0.065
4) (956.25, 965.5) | -0.083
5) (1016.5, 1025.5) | -0.078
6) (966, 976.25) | -0.133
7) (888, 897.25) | 0.492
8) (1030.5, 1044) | -0.014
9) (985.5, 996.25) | -0.034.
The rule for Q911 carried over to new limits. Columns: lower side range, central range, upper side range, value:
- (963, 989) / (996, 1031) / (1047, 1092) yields 0.0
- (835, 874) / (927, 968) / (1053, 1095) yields -3.3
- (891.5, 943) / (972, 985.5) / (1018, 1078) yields -1.0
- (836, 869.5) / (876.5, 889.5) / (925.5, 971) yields 4.4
